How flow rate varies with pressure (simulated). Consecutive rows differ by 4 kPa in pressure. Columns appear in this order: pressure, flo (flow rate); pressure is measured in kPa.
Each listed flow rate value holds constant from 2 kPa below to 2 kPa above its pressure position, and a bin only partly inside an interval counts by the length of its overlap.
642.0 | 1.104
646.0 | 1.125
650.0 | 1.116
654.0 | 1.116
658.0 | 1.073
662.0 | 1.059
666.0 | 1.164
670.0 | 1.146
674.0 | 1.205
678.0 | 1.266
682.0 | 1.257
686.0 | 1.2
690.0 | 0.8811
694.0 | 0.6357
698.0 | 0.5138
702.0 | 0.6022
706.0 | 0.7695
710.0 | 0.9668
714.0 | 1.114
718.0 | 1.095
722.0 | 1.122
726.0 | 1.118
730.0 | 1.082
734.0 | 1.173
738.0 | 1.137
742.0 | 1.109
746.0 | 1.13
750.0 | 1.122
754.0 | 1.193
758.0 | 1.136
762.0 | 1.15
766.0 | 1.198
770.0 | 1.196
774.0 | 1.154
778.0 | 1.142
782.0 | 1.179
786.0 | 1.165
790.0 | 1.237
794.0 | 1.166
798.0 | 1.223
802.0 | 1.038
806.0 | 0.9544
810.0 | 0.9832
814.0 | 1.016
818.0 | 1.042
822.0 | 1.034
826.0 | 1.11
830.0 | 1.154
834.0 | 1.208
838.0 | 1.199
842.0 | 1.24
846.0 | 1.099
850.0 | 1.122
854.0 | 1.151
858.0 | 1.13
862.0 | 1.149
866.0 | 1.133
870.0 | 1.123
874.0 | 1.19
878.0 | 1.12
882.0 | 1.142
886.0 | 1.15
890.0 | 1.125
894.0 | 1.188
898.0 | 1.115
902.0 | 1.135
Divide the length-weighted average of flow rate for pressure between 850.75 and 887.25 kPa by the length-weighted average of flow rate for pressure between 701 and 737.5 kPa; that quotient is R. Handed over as 1.12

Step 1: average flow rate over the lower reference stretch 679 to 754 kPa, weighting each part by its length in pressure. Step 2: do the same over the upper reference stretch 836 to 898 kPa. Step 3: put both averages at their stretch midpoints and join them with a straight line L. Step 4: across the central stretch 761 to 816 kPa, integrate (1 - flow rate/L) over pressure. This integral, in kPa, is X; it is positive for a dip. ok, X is -2.7 kPa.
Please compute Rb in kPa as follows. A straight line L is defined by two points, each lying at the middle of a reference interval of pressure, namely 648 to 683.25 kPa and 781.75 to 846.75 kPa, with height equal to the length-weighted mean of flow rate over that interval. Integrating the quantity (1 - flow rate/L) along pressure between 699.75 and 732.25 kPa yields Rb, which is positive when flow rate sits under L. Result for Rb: 4.6 kPa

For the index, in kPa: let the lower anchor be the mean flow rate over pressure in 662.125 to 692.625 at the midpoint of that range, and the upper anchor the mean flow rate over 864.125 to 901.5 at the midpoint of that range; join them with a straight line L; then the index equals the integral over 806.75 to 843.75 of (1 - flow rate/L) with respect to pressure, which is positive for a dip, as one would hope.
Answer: 1.27 kPa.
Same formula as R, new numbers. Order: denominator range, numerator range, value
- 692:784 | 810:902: 1.08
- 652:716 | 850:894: 1.14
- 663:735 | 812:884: 1.11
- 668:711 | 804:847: 1.15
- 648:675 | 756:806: 1.03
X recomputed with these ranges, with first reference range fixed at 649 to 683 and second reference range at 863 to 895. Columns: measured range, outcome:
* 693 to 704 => 5.5 kPa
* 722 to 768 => 0.4 kPa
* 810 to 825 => 1.5 kPa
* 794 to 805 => 0.3 kPa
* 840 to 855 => -0.1 kPa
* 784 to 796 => -0.4 kPa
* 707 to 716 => 1.1 kPa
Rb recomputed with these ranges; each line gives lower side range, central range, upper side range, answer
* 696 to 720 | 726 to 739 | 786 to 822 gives -3.2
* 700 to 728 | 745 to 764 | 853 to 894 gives -2.5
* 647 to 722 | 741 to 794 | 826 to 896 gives -4.1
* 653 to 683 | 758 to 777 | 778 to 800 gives 0.2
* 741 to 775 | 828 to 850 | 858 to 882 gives -0.6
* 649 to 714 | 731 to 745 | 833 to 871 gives -1.1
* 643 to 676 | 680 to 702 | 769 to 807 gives 5.1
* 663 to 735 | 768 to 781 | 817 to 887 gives -1.1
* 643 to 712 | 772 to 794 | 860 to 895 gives -1.9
